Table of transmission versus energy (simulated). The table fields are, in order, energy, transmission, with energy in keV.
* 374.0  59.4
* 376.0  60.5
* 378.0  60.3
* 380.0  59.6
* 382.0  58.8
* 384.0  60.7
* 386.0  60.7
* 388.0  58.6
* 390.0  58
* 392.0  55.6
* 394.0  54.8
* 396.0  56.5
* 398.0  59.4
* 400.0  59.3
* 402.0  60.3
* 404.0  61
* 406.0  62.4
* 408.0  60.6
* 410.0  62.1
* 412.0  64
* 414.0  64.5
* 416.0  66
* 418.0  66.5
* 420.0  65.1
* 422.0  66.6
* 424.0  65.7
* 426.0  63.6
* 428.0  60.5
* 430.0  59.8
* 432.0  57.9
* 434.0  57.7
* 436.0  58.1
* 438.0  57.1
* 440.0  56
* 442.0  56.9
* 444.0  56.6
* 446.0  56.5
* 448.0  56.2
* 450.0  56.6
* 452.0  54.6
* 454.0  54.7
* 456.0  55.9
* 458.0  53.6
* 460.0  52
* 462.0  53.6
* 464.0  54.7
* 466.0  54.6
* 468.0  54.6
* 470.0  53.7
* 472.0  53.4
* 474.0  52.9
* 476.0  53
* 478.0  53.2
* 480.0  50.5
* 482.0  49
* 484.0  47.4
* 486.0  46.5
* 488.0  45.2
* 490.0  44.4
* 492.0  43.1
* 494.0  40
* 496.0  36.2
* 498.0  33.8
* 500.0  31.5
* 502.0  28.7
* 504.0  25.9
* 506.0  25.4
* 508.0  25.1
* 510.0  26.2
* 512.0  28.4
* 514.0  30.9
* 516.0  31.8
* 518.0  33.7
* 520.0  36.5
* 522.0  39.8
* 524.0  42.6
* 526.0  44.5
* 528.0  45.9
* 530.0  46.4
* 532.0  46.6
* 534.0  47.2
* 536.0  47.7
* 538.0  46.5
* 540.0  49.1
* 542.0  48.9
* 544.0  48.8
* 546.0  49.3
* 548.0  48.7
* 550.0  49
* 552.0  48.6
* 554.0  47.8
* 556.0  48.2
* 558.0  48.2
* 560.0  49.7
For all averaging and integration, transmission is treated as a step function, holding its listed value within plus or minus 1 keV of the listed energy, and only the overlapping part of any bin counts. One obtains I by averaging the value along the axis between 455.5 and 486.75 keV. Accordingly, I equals 52.4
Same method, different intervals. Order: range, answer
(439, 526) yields 45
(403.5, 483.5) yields 57.7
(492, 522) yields 31.7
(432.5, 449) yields 56.9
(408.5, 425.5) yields 64.9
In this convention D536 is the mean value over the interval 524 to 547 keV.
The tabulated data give 47.1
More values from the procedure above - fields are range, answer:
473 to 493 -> 48.5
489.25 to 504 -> 35.9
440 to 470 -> 55.1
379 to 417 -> 60.2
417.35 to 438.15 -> 61.8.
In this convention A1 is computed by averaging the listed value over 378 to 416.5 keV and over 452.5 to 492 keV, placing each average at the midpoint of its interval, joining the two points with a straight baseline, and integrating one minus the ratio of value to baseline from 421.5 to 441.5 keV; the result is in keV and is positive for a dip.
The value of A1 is -1.37 keV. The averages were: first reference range 60.1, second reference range 51.5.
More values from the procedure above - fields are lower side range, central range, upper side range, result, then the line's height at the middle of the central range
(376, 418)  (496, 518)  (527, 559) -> 9.3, 51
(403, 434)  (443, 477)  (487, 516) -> -4.8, 48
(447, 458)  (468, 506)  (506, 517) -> -3.5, 39.5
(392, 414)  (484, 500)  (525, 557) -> 3.4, 52.1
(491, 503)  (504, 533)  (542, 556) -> 4.0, 41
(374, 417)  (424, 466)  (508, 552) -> -2.6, 53.5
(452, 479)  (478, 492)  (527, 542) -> 1.3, 52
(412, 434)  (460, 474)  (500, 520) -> -2.4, 46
